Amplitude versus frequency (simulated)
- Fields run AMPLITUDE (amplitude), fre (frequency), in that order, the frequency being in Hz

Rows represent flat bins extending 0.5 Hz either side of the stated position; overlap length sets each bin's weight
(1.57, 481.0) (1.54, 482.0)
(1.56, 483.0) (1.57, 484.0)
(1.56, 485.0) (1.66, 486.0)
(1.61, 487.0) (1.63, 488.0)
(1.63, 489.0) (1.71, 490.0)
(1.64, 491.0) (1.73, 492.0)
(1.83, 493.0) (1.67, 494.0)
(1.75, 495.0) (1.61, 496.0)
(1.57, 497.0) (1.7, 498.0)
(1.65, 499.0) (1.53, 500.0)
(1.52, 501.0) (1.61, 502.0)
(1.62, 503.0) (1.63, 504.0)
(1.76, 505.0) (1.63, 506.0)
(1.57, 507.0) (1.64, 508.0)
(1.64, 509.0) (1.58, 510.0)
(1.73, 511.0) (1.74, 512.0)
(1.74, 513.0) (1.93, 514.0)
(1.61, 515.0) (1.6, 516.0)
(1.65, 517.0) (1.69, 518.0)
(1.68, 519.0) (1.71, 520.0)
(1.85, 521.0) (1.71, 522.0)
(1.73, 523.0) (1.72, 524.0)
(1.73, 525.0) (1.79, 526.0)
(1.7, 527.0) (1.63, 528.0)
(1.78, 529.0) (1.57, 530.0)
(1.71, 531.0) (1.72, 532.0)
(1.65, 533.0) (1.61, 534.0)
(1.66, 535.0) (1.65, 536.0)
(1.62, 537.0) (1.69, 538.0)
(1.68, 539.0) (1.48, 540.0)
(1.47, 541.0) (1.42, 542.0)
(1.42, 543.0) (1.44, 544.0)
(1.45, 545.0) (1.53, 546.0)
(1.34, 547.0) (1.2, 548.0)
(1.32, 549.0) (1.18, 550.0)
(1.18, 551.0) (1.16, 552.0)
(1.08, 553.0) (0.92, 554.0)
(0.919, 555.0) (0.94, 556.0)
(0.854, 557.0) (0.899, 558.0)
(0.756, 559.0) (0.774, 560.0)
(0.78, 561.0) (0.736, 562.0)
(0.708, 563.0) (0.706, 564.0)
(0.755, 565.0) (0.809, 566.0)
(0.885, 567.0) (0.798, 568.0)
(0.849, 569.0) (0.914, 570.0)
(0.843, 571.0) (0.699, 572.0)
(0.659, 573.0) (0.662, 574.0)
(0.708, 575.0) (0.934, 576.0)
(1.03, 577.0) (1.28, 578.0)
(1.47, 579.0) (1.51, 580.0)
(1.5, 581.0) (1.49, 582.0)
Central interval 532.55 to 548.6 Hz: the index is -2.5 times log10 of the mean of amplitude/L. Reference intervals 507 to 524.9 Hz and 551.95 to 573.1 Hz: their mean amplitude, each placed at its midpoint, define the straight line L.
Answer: -0.22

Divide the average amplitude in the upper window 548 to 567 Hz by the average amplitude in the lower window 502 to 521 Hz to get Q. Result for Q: 0.55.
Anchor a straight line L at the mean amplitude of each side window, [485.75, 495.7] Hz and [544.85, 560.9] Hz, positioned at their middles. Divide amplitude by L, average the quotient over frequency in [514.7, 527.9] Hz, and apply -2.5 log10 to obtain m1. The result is -0.23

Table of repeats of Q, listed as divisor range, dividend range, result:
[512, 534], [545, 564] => 0.60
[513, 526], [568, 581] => 0.57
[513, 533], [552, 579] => 0.50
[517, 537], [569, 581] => 0.58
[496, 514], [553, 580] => 0.53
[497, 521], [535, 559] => 0.78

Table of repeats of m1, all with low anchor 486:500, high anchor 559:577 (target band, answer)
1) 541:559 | -0.18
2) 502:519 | -0.15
